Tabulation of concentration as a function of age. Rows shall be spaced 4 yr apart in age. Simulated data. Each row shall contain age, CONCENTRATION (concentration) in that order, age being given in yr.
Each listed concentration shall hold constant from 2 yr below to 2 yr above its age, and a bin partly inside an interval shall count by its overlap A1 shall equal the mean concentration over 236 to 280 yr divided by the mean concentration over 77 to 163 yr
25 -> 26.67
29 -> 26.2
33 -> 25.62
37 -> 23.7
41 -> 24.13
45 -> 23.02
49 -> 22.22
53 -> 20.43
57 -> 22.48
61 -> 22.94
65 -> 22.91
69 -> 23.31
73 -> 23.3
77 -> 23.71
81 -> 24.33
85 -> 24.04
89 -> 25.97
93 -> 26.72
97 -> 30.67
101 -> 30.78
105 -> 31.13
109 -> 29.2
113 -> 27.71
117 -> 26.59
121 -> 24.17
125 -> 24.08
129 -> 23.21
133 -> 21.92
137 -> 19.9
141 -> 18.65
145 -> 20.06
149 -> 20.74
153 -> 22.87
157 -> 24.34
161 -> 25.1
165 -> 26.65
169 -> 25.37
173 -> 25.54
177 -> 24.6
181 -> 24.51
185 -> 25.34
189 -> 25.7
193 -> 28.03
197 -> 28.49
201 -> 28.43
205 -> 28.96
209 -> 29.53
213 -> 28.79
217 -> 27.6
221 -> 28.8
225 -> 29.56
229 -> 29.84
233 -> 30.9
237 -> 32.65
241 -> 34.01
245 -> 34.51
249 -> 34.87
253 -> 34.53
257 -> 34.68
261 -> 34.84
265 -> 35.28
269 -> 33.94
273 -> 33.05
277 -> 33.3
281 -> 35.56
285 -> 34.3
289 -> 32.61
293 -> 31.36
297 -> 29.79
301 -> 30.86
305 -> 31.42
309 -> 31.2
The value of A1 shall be 1.4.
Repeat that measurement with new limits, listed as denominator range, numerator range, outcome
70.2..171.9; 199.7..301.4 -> 1.29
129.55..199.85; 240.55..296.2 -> 1.41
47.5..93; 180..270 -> 1.31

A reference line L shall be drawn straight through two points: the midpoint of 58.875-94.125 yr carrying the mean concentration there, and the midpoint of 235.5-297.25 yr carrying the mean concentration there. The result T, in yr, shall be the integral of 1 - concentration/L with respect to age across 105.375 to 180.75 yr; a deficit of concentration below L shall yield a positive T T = 9.1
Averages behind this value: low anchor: 24.1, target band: 24.1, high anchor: 33.8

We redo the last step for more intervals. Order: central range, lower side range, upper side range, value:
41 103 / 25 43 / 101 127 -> 4.3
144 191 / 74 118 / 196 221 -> 6.4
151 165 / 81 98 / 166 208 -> 1.1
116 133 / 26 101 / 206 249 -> 1.7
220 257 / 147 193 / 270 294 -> -2.8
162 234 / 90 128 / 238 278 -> 9.5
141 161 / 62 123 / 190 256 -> 4.4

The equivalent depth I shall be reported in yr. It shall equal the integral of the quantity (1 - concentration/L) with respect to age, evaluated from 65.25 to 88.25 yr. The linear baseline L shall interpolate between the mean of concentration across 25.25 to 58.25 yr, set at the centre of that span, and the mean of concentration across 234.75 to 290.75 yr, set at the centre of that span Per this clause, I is 1.4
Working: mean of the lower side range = 23.7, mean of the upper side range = 34.1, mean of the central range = 23.8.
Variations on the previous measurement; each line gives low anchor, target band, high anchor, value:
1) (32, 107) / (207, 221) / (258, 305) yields 0.8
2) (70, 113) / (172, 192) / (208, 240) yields 2.5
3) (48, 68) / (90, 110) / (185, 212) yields -4.6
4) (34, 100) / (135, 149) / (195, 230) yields 3.6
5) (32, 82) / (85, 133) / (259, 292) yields -2.3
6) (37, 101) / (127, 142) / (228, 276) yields 3.5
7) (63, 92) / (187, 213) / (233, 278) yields 2.3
